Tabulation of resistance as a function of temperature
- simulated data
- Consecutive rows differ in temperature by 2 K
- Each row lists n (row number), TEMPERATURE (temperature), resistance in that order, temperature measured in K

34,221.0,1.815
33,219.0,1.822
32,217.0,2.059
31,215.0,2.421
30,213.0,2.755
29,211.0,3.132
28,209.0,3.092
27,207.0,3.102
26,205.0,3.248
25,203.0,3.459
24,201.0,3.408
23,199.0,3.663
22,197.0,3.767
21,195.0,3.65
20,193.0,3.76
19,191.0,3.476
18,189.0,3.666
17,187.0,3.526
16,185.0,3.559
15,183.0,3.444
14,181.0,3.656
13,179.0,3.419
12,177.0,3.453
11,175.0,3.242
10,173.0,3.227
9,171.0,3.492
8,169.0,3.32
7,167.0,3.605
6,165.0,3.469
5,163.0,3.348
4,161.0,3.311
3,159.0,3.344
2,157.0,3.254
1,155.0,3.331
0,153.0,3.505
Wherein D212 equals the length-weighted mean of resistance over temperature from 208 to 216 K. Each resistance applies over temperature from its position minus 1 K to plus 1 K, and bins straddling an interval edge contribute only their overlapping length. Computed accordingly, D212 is 2.85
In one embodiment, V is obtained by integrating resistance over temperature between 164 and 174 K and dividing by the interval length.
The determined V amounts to 3.42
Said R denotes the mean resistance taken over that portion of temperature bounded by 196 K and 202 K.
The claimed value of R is 3.61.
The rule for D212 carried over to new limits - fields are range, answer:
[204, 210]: 3.15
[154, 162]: 3.31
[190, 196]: 3.63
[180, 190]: 3.57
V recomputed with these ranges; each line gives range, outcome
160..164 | 3.33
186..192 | 3.56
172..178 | 3.31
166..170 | 3.46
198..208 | 3.38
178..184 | 3.51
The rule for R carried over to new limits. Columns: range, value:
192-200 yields 3.71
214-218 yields 2.24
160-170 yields 3.41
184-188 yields 3.54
